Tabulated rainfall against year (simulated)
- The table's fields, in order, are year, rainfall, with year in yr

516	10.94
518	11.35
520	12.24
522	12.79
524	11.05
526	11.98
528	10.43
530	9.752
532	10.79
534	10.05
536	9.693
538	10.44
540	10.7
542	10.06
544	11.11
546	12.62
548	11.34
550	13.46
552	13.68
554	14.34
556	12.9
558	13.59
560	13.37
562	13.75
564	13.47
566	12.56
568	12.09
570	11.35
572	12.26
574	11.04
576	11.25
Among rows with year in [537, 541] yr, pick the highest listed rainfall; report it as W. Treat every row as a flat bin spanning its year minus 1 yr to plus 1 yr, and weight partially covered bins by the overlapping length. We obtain 10.7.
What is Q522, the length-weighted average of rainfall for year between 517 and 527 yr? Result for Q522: 11.9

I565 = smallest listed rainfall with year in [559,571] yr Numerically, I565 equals 11.35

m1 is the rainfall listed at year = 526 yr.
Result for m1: 11.98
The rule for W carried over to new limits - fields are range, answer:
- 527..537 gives 10.79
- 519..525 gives 12.79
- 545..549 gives 12.62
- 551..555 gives 14.34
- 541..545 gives 11.11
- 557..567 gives 13.75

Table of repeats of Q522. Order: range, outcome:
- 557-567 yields 13.3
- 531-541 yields 10.3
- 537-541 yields 10.6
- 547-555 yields 13.2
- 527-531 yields 10.1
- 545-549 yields 12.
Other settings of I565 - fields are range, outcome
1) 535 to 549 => 9.693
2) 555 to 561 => 12.9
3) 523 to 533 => 9.752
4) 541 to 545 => 10.06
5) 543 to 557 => 11.11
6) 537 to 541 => 10.44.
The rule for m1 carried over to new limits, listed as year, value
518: 11.35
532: 10.79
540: 10.7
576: 11.25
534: 10.05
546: 12.62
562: 13.75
